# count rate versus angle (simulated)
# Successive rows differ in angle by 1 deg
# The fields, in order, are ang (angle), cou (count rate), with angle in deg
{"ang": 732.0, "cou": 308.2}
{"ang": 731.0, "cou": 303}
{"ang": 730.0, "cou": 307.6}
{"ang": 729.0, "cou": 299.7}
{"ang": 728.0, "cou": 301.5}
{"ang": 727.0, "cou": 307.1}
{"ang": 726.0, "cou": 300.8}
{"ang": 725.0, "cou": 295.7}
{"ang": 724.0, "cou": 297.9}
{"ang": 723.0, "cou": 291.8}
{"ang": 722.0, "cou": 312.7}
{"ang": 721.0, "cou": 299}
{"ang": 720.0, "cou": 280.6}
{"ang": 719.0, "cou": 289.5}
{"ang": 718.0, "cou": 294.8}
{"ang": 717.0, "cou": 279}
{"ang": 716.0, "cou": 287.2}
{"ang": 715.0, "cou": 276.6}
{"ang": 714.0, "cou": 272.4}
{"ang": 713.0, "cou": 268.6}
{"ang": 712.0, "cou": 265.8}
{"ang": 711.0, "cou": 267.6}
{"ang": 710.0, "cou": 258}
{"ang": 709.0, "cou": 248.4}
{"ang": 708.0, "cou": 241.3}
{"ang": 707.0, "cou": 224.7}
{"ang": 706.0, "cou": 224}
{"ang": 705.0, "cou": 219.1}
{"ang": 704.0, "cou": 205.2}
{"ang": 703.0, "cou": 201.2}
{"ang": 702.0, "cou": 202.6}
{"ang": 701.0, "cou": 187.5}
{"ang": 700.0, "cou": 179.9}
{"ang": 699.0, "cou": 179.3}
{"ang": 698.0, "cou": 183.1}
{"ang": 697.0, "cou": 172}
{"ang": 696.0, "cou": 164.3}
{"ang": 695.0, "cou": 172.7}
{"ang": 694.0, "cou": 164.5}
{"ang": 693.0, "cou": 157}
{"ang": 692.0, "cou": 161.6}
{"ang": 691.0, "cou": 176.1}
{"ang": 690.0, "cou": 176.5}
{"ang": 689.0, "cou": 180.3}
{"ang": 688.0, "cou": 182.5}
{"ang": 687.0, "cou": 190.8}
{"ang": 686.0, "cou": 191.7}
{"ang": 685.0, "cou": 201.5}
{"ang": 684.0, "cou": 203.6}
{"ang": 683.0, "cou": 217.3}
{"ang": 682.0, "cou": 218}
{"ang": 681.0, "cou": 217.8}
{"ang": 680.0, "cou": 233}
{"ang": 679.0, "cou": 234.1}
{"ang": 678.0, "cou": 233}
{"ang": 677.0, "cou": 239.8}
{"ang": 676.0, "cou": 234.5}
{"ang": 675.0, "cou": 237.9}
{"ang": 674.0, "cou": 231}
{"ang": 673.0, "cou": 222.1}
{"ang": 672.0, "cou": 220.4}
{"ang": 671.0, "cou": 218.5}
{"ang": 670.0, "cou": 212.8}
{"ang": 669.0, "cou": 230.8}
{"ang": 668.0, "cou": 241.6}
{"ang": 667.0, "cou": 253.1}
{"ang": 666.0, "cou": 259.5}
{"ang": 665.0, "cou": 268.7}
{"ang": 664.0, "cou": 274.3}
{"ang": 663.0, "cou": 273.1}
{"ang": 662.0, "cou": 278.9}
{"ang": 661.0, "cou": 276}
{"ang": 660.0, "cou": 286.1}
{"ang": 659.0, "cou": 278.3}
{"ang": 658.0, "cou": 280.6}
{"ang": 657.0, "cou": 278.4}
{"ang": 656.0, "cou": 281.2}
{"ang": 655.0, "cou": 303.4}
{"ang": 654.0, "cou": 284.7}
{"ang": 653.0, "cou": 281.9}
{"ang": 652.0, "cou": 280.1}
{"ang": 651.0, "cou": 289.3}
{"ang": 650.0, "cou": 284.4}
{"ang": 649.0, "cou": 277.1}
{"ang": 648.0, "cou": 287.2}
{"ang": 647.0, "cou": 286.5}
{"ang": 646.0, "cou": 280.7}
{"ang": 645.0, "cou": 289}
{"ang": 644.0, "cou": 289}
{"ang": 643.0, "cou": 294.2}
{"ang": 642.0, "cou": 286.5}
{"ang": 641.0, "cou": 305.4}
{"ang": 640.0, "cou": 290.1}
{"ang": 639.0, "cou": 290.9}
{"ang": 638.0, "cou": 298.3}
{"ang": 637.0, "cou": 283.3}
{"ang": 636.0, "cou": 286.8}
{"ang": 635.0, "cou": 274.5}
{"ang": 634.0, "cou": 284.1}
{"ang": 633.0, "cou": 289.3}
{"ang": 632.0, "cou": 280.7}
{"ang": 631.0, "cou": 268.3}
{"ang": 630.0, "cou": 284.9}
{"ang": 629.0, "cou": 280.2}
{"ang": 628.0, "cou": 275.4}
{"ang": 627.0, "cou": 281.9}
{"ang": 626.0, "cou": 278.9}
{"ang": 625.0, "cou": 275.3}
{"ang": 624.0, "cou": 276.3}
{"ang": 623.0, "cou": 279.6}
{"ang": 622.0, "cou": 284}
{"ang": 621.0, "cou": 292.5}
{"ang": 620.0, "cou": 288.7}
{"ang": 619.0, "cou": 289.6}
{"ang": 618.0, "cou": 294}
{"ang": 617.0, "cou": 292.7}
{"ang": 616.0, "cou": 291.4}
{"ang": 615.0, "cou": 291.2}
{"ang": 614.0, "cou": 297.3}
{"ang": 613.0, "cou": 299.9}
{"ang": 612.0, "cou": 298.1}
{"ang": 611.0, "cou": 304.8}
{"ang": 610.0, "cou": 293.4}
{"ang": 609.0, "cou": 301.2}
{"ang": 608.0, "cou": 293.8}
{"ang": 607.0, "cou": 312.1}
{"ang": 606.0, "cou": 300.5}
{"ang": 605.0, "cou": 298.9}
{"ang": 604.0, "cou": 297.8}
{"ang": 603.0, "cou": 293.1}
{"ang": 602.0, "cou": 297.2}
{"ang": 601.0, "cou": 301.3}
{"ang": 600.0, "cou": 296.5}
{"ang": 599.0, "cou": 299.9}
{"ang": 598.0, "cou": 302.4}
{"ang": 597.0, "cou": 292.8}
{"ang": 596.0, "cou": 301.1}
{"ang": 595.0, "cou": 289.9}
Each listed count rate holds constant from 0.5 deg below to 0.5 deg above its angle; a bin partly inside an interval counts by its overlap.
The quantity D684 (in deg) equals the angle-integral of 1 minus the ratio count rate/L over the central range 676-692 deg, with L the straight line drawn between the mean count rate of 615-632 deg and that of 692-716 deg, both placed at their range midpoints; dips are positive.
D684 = 1.8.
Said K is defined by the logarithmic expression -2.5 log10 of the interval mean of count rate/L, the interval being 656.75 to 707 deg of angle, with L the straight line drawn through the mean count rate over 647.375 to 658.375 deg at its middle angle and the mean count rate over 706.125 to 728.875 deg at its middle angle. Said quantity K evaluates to 0.279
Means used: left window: 284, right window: 279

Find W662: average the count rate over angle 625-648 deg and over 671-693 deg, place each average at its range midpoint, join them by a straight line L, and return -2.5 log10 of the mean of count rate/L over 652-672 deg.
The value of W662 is -0.10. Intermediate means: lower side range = 285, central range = 266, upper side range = 209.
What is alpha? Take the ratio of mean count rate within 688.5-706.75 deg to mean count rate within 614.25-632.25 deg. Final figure 0.65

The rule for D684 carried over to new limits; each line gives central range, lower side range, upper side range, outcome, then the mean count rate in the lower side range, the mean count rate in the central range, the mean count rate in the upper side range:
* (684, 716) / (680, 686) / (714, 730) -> 5.32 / 212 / 208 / 294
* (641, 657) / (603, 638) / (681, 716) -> -1.68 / 289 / 287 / 208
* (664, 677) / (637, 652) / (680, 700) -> -0.43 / 289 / 238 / 186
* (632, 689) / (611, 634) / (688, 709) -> -4.76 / 286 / 259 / 190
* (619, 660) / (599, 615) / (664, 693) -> -3.70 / 299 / 285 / 217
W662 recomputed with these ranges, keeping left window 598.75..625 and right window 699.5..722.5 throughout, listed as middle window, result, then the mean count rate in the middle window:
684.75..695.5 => 0.42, 177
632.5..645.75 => -0.02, 289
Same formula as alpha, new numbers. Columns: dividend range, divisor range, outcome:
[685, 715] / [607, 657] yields 0.71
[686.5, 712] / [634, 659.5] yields 0.69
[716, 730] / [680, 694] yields 1.55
